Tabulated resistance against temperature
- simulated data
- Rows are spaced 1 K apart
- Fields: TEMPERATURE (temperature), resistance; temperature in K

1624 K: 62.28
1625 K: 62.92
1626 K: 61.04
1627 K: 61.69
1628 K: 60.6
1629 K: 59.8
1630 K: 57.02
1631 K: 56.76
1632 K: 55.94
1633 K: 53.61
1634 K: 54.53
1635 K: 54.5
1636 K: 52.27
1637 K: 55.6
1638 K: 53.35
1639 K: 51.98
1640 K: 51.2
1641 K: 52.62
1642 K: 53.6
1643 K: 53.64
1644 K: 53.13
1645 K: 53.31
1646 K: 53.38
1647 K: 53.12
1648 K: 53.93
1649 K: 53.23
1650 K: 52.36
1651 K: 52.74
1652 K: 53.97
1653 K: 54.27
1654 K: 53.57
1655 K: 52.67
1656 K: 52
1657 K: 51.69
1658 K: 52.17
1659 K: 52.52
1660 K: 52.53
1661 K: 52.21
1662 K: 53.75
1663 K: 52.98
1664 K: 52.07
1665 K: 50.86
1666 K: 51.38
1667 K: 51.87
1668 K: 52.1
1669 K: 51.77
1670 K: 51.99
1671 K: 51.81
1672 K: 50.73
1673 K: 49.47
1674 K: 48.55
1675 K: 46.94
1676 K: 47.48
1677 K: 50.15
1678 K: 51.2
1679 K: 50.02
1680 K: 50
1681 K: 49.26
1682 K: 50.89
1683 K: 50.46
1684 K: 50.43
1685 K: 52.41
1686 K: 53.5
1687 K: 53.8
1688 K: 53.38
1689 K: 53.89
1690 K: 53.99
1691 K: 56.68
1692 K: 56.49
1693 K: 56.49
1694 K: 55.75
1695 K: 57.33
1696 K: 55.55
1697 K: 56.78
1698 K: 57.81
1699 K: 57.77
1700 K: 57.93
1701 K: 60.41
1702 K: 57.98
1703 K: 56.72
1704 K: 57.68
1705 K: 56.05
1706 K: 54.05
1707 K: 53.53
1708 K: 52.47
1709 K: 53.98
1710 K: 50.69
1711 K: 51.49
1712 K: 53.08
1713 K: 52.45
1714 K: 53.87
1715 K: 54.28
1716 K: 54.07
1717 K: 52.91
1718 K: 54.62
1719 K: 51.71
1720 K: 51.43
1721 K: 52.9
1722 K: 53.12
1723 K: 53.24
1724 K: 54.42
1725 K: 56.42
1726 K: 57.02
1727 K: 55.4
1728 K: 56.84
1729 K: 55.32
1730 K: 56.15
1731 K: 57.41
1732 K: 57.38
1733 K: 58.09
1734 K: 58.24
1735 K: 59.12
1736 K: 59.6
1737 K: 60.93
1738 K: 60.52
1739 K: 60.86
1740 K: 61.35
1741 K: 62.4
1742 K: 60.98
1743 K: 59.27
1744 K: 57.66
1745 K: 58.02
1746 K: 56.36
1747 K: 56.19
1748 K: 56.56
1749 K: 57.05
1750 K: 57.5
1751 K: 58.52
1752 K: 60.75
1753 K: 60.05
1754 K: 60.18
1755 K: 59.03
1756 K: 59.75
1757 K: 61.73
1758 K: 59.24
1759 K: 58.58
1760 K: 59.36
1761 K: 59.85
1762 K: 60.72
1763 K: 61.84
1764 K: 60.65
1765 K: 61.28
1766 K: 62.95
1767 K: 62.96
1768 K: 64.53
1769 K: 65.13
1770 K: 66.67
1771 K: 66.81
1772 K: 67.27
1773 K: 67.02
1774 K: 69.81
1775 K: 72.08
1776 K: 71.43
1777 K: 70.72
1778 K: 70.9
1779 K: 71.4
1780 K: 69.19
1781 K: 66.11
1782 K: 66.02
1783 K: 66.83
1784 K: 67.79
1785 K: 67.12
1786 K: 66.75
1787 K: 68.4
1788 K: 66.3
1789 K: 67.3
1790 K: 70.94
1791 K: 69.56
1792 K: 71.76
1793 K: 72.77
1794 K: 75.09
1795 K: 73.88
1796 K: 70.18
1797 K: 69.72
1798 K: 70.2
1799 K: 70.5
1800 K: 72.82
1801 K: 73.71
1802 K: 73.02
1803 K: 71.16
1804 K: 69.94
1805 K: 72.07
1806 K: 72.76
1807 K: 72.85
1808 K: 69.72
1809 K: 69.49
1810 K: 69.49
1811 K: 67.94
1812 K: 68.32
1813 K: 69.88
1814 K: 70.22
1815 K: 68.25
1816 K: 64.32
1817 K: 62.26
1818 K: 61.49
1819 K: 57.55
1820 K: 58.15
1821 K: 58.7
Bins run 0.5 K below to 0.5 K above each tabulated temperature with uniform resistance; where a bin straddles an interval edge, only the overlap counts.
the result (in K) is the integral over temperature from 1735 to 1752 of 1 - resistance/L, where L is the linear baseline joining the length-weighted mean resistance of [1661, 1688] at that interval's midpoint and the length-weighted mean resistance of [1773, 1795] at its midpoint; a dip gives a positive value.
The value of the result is 1.0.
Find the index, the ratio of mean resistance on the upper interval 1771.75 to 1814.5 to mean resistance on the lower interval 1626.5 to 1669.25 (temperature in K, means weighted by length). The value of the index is 1.30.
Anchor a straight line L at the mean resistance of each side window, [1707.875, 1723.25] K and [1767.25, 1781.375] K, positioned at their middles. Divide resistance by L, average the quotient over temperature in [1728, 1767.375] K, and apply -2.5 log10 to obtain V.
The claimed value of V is 0.036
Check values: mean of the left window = 52.9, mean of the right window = 68.4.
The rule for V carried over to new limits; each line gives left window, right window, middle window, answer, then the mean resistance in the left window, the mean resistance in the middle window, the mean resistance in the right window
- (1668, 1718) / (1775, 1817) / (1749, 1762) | 0.07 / 53.4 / 59.5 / 69.9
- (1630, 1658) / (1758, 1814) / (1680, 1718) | 0.09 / 53.5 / 54.4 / 68.1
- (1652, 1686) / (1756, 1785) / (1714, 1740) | 0.06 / 51.4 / 56.1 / 65.3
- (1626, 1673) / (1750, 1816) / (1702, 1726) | 0.12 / 53.6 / 53.9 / 67.1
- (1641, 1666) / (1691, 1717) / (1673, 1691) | 0.07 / 52.9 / 51.1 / 55.4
